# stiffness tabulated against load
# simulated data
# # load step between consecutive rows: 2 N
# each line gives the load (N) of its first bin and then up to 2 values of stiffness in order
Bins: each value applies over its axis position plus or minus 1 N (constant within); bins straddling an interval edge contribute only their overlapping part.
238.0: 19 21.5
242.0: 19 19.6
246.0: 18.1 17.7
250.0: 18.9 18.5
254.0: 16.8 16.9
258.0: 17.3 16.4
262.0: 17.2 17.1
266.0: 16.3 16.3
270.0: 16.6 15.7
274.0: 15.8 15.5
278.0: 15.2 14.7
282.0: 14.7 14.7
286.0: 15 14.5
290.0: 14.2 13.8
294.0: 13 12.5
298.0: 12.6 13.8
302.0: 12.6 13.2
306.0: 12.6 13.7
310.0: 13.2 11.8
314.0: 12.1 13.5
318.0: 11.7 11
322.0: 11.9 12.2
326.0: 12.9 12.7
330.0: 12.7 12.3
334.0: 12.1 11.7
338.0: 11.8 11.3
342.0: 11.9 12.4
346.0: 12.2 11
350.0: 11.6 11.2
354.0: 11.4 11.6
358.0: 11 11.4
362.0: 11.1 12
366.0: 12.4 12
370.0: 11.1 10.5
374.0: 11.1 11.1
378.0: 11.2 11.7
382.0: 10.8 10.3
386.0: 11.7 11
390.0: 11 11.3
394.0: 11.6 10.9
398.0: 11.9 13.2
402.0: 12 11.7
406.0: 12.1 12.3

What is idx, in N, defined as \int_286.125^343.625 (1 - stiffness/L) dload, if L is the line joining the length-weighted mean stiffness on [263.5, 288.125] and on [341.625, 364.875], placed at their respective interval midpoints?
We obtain 3.7 N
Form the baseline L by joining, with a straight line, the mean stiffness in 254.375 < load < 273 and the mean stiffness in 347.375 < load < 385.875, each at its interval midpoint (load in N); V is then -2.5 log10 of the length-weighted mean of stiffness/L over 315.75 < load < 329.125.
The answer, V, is 0.12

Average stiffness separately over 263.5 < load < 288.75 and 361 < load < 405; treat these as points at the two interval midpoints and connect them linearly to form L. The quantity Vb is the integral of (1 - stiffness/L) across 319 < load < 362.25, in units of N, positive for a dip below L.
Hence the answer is 4.14 N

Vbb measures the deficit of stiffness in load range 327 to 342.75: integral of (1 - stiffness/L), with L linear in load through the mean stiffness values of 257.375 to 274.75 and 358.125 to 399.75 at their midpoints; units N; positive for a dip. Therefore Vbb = 1.5 N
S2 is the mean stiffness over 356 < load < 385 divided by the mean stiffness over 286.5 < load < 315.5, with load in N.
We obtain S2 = 0.9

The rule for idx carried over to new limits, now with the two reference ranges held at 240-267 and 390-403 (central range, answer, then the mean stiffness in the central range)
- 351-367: 2.2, 11.5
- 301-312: 1.9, 12.9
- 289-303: 2.5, 13.2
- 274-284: 1.0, 15.1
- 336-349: 2.1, 11.8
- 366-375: 1.1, 11.3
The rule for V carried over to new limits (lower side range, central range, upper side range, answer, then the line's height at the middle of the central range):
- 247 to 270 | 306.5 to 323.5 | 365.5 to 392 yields 0.16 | 14.4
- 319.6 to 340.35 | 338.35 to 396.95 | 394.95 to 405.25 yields 0.06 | 12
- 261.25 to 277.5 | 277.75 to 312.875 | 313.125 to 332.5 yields 0.06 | 14.3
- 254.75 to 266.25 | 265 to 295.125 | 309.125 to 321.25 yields 0.01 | 15.2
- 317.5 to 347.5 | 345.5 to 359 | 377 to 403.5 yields 0.04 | 11.8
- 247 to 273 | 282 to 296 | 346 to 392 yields 0.10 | 15.5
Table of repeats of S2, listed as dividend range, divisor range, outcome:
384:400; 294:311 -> 0.87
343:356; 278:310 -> 0.85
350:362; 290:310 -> 0.86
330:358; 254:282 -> 0.72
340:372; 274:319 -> 0.85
